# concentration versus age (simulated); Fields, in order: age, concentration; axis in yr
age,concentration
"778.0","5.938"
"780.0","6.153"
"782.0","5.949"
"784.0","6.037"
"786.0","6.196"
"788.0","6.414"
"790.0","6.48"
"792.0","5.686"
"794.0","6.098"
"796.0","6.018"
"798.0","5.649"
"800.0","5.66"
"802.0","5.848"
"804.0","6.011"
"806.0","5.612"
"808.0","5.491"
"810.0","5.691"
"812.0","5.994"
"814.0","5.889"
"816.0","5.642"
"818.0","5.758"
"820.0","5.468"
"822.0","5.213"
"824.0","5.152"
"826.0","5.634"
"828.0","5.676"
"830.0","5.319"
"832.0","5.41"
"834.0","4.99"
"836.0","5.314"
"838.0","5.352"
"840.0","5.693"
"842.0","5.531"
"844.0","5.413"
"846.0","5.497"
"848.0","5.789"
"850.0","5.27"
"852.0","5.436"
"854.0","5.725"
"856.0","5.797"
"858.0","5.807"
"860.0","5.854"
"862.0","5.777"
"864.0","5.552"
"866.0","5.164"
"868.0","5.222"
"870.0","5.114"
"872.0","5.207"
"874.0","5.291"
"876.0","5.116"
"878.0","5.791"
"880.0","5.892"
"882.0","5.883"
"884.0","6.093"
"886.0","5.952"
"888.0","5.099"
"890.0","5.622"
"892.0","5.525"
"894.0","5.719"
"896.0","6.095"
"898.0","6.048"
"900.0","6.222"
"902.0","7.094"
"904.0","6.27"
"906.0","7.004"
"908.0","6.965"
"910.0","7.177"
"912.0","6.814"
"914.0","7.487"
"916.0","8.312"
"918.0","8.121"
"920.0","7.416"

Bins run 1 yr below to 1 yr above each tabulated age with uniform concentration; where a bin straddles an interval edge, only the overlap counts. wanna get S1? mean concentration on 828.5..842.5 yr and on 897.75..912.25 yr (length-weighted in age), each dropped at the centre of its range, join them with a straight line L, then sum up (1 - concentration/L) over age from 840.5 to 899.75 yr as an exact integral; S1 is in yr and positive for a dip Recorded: 4.24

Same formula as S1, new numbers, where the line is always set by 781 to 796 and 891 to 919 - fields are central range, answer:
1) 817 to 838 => 3.1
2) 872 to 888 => 2.4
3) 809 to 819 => 0.7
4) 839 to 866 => 3.6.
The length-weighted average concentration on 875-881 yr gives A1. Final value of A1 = 5.6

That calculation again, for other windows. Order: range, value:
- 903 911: 6.85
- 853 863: 5.79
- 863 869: 5.31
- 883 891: 5.69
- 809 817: 5.8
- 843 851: 5.49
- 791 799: 5.86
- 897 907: 6.53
